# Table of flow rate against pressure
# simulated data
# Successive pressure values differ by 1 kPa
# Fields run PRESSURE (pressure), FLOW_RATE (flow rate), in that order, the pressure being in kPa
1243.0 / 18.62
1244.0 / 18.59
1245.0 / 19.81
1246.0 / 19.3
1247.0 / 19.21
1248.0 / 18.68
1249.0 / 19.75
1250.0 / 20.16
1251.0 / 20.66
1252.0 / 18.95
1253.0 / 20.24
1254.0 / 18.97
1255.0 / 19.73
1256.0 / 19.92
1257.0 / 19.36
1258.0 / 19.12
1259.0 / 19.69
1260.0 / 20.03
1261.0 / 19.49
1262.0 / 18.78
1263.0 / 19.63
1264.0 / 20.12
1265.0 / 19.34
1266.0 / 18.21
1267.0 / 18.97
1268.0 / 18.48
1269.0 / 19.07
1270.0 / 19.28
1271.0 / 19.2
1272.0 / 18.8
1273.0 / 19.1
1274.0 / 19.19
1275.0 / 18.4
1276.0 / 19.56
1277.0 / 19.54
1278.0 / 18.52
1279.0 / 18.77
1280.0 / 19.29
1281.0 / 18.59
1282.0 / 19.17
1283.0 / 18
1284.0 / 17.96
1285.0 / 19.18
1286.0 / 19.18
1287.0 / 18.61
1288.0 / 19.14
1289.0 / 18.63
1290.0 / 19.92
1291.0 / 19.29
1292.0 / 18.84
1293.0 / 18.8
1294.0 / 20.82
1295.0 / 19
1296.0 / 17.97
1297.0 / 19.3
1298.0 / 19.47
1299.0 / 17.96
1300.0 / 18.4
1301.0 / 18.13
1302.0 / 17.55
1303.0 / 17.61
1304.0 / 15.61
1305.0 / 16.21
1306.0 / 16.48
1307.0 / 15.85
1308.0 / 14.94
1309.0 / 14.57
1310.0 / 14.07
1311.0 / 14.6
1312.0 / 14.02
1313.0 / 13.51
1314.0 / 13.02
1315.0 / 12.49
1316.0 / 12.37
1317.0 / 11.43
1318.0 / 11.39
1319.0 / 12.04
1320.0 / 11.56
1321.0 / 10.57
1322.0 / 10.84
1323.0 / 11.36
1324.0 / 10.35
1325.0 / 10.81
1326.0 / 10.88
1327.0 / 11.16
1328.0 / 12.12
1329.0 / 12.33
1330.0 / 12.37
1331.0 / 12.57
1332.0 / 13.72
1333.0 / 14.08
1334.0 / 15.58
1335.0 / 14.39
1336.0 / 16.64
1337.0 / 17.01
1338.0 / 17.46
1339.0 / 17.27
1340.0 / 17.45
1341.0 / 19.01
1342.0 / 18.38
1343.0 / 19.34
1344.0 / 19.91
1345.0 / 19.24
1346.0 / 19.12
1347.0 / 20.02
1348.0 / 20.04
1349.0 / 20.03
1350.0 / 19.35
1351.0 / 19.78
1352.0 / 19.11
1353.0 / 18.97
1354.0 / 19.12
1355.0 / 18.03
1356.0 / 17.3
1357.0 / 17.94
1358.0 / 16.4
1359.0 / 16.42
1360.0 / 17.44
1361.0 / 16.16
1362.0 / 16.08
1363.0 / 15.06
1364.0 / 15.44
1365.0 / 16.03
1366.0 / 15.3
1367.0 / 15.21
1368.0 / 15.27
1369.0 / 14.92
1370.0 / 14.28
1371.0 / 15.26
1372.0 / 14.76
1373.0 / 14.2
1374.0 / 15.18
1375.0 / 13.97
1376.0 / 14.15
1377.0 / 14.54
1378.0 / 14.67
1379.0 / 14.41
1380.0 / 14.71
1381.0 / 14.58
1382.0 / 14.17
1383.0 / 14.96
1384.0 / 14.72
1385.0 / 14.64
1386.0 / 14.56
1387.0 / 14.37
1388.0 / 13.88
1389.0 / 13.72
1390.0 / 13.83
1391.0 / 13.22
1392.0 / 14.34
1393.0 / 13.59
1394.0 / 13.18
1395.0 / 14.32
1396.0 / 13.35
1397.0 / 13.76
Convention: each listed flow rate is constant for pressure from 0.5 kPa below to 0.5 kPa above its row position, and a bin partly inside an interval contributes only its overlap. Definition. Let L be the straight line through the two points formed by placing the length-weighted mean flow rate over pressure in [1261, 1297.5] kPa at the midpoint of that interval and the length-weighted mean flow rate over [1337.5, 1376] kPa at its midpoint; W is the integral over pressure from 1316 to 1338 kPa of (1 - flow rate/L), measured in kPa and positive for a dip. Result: 6.43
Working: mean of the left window 19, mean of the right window 17.2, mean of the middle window 12.6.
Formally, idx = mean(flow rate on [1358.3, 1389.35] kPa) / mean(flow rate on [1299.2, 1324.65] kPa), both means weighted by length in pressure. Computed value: 1.1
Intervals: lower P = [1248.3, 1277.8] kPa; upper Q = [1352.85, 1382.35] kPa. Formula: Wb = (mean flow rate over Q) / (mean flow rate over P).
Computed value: 0.8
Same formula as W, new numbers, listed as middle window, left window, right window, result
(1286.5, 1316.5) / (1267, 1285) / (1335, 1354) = 3.04 kPa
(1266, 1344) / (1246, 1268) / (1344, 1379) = 8.06 kPa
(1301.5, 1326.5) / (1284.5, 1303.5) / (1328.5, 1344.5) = 6.02 kPa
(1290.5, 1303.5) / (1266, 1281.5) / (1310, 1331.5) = -2.65 kPa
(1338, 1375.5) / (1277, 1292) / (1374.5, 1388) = -3.81 kPa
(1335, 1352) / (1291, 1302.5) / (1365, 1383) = -2.43 kPa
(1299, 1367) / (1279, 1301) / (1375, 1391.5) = 4.33 kPa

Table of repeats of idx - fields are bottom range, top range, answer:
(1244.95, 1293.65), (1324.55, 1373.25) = 0.85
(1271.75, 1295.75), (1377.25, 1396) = 0.75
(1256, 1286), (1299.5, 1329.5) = 0.71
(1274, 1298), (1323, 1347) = 0.80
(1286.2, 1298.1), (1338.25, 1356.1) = 0.99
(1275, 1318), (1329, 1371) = 0.98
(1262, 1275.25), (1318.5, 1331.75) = 0.60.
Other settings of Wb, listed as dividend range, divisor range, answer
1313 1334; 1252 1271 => 0.62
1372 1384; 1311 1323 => 1.19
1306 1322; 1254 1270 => 0.68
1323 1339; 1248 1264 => 0.69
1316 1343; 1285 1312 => 0.77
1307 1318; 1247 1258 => 0.69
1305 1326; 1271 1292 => 0.68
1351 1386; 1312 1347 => 1.10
